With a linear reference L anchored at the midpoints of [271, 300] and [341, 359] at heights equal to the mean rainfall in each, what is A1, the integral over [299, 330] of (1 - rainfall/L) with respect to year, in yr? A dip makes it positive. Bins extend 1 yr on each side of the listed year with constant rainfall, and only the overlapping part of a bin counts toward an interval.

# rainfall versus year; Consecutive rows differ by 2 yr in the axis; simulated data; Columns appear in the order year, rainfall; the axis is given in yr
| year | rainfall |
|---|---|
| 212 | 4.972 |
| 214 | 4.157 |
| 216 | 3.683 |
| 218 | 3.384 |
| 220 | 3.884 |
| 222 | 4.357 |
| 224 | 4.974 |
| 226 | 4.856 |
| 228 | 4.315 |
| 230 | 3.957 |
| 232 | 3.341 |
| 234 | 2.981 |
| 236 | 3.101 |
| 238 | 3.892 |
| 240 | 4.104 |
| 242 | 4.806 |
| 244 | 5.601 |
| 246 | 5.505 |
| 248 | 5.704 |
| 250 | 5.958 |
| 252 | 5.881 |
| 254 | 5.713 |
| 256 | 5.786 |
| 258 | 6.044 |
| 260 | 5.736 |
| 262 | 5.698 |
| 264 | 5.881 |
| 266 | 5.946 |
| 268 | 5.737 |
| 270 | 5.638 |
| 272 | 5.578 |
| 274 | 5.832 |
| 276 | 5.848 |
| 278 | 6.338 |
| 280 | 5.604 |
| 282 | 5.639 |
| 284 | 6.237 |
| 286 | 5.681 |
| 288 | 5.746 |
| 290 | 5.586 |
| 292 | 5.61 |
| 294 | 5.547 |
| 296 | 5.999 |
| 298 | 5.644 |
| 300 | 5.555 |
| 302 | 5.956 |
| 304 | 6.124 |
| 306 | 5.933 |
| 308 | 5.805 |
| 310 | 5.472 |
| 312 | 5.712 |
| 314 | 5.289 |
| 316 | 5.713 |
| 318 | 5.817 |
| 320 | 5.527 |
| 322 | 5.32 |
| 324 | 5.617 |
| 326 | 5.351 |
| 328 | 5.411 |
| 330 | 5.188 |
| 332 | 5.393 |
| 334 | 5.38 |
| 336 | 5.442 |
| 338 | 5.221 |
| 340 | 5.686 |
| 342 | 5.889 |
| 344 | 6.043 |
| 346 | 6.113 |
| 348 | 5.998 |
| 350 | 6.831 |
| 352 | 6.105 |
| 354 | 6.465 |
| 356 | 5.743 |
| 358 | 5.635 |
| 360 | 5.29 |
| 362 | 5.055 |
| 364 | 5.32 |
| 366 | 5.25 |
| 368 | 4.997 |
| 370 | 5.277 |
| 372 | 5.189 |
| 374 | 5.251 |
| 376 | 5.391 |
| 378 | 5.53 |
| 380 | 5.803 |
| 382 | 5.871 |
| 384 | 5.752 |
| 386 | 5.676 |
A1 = 1.5 yr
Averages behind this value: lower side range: 5.77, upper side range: 6.09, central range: 5.63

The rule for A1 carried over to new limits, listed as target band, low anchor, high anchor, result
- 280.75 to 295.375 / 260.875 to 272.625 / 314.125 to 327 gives -0.15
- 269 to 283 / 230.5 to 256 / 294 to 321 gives -1.44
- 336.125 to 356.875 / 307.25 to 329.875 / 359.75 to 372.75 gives -2.56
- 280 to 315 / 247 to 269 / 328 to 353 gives 0.37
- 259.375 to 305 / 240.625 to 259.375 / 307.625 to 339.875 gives -1.83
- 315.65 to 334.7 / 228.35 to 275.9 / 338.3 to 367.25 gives 0.52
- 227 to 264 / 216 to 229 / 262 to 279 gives 0.95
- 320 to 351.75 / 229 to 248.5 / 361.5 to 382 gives -3.85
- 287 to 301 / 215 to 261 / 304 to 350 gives -1.02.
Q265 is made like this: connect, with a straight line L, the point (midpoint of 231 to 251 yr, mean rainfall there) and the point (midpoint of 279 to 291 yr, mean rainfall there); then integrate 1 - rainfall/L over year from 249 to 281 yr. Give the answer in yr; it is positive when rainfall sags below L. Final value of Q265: -4.1 yr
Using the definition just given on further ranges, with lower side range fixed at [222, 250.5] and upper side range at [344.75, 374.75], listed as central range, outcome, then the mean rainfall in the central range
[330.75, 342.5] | -0.1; 5.48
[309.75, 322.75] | -0.8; 5.56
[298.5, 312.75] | -1.8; 5.79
